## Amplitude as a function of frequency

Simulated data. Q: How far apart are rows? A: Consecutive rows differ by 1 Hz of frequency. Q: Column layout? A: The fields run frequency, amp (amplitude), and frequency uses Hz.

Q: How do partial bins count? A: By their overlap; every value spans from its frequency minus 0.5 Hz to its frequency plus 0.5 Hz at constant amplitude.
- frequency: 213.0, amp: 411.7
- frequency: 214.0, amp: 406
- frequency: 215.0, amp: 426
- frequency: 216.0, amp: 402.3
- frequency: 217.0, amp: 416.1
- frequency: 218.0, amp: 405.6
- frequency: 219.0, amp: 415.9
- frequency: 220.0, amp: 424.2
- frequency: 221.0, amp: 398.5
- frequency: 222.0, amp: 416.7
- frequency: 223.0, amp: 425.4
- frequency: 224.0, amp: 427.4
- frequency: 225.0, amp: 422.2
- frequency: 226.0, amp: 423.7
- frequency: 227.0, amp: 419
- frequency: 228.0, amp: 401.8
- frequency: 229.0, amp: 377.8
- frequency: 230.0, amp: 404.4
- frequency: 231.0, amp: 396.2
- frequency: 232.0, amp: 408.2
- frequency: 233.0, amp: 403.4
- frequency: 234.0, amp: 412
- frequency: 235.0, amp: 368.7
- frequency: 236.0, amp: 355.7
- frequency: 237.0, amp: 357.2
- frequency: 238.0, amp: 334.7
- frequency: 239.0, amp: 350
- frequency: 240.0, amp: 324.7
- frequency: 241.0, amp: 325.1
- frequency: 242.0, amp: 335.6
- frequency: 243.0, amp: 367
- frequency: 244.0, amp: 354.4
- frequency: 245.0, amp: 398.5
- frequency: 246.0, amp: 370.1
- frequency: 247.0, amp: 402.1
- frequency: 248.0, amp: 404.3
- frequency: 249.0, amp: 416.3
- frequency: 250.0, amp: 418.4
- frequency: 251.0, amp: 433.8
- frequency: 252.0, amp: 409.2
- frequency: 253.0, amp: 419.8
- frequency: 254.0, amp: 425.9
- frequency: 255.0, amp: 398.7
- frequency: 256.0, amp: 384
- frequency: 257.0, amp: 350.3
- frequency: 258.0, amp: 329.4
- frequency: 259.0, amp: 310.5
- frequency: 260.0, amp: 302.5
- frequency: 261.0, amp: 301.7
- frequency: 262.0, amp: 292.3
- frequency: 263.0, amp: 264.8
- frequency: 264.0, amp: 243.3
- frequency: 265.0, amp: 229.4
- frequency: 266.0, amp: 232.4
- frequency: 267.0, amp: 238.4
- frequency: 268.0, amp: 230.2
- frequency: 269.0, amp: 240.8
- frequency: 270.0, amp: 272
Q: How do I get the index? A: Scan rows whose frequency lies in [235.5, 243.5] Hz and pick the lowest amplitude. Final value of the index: 324.7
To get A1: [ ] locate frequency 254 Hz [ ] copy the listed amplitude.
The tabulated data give 425.9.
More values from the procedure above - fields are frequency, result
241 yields 325.1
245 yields 398.5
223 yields 425.4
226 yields 423.7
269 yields 240.8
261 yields 301.7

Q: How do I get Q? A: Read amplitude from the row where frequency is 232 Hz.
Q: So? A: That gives 408.2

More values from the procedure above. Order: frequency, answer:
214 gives 406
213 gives 411.7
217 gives 416.1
